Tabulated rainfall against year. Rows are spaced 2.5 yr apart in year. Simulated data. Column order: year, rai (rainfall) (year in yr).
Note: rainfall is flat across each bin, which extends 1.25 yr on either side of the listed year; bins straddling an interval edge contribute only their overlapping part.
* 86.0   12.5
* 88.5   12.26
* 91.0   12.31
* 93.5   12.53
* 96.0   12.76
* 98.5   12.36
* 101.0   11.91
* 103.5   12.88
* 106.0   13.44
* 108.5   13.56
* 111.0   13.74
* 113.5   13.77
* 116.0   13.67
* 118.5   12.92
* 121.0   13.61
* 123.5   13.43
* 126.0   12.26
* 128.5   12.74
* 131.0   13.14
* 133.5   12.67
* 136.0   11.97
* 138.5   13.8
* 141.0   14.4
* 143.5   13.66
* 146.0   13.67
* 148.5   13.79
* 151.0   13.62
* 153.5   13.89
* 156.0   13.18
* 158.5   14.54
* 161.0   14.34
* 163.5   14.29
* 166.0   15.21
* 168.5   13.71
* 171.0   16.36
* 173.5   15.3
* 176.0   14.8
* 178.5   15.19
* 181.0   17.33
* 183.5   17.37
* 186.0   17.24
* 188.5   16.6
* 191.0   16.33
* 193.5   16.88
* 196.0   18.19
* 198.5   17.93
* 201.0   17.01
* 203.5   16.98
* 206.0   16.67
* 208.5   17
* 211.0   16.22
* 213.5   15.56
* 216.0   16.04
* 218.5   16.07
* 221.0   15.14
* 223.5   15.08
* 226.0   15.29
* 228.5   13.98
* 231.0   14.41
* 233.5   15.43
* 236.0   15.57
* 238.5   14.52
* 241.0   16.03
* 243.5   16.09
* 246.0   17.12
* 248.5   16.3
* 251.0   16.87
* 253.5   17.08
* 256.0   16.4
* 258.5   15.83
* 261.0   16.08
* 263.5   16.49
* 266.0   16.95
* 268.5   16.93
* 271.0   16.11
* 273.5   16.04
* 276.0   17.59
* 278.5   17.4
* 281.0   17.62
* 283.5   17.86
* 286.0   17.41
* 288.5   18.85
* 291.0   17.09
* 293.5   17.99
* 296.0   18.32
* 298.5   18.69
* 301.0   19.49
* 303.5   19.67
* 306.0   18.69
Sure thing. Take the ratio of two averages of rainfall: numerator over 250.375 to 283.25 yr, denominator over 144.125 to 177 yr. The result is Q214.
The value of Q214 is 1.17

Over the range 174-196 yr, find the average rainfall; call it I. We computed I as 16.5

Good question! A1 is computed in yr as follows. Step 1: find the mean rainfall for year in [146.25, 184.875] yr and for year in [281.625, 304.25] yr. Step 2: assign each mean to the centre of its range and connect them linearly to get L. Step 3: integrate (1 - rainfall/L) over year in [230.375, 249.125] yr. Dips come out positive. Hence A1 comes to 1.3 yr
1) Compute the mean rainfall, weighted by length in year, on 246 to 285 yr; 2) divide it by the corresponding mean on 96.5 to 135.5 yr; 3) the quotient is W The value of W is 1.3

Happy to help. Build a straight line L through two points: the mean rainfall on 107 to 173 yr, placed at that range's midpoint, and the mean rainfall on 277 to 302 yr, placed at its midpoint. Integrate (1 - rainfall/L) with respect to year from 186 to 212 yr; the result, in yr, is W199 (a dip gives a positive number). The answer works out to -2.7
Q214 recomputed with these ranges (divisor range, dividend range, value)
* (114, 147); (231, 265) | 1.22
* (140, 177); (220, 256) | 1.09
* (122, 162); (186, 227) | 1.23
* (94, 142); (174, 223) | 1.26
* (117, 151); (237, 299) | 1.28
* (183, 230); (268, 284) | 1.04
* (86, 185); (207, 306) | 1.21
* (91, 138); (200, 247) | 1.22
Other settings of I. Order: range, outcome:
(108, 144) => 13.3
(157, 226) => 16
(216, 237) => 15.2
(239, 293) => 16.8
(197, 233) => 16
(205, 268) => 15.9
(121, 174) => 13.8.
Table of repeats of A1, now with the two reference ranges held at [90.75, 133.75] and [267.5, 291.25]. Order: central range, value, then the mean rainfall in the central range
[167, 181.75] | -0.8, 15.4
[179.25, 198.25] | -2.7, 17.1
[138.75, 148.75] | 0.0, 13.9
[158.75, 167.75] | -0.1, 14.6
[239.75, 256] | -0.1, 16.6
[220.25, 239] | 1.3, 14.9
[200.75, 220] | -1.1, 16.4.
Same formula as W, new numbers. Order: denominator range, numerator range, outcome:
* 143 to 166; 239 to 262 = 1.17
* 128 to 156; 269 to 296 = 1.30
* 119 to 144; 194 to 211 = 1.31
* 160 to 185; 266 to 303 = 1.15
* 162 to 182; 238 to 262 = 1.07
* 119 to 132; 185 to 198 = 1.31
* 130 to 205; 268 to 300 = 1.16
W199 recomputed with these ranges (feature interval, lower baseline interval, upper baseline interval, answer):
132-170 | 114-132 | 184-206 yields 2.30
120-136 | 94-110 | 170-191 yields 1.23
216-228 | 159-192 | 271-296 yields 0.79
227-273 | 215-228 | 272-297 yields 1.13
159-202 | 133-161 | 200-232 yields -4.07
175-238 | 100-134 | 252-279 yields -3.95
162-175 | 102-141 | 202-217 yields -0.03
